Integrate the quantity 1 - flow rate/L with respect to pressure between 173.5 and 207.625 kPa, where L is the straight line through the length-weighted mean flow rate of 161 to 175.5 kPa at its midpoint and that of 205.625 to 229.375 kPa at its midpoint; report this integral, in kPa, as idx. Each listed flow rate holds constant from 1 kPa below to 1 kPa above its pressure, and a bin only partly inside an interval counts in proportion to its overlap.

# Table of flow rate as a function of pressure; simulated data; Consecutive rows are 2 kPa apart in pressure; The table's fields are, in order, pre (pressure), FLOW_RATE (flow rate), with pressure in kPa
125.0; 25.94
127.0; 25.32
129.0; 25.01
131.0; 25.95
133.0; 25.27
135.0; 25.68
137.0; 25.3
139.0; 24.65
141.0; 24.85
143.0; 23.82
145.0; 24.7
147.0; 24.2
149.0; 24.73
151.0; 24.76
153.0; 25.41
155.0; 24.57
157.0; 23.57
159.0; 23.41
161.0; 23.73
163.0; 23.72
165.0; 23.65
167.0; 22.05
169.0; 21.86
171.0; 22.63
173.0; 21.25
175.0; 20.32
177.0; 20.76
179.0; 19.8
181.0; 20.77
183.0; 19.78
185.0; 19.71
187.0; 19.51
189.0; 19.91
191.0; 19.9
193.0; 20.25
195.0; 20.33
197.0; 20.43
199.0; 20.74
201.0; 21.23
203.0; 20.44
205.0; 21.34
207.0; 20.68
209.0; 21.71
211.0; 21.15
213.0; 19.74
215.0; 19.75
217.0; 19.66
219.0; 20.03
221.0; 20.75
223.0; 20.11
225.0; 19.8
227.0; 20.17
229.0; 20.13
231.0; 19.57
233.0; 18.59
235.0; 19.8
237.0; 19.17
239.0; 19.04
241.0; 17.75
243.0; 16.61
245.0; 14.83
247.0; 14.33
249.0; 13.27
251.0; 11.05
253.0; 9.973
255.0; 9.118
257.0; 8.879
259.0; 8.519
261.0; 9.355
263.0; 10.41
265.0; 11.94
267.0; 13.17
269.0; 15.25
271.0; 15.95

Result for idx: 1.7 kPa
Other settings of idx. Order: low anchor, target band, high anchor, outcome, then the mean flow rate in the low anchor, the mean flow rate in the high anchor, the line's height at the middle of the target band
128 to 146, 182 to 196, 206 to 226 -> 1.3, 25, 20.3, 21.9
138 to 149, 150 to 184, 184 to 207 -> 0.3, 24.5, 20.4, 22.6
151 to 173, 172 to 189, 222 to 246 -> 1.5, 23.4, 18.8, 22.2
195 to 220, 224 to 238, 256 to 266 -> -3.4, 20.6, 9.82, 15.8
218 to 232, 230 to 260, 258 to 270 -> 2.4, 20.1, 11.4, 15.6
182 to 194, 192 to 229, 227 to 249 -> -2.9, 19.8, 17.9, 19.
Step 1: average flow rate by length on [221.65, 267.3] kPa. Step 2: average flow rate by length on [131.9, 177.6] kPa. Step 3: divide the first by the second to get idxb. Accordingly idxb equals 0.6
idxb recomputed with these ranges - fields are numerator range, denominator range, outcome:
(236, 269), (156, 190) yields 0.60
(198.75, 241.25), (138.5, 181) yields 0.87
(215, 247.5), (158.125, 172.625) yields 0.82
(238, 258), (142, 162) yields 0.56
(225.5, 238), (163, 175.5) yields 0.88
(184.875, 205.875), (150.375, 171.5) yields 0.86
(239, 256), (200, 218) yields 0.66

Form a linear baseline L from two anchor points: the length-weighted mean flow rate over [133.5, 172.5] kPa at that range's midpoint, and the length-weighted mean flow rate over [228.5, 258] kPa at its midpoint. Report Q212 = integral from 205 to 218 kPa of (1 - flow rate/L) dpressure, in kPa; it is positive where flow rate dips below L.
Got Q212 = -1.5 kPa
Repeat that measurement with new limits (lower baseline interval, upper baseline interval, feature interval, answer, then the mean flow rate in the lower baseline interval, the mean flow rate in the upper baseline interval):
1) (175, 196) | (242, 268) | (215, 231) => -4.67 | 20.1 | 11.7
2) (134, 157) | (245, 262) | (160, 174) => -0.46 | 24.7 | 10.8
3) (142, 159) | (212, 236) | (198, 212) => -0.02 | 24.4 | 19.8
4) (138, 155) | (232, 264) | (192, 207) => -1.37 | 24.6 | 13.8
